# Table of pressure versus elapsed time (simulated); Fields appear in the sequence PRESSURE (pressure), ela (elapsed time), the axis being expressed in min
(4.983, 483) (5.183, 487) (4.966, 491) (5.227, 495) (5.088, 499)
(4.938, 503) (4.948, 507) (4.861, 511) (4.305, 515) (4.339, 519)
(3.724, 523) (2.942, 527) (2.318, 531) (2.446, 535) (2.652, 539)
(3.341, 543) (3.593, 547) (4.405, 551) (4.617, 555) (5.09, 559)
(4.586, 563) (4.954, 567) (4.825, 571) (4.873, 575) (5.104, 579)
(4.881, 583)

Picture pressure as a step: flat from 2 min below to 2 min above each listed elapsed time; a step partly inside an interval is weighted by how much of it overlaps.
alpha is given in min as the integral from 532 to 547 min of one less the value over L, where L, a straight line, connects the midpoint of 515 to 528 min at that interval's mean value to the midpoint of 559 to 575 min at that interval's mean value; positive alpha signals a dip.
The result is 4.8 min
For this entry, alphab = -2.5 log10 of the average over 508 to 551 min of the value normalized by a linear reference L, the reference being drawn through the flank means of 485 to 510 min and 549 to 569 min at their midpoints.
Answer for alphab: 0.35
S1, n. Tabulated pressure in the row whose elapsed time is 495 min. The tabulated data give 5.227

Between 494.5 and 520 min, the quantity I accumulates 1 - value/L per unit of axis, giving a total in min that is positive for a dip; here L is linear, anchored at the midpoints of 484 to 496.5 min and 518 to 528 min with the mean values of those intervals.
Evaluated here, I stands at -2.6 min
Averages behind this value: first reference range 5.11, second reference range 3.67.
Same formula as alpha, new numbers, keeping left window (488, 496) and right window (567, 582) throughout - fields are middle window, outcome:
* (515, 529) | 3.5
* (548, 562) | 1.0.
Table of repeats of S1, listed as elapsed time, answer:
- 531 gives 2.318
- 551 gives 4.405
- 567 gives 4.954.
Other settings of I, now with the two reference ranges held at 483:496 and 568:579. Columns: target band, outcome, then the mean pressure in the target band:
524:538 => 6.6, 2.66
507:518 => 0.9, 4.63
